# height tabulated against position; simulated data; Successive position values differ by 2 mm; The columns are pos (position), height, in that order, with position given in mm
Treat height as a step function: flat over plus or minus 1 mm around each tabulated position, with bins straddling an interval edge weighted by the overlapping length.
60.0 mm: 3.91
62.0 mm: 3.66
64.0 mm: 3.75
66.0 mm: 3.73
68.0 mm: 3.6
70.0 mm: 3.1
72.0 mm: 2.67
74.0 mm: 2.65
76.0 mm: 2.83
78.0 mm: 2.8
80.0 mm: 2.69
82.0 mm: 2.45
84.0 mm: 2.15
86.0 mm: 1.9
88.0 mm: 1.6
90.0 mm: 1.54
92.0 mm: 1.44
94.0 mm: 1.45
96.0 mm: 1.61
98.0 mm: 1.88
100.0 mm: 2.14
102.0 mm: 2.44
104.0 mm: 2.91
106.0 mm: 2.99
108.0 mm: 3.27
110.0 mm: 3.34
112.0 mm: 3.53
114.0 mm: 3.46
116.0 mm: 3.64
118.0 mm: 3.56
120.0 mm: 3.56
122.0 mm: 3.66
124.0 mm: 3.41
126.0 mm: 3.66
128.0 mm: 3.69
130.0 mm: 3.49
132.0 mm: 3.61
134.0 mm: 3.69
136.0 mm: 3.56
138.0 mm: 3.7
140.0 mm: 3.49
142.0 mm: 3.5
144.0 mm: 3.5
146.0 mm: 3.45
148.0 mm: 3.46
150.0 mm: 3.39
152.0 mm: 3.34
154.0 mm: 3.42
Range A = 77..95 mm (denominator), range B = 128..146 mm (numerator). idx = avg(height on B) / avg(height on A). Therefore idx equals 1.8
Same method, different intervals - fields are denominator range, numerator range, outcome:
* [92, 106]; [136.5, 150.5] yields 1.68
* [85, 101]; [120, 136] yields 2.12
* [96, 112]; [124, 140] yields 1.34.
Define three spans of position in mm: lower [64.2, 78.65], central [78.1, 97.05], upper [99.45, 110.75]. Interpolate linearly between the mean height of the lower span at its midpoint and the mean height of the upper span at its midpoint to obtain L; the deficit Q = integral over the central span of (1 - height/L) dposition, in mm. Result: 6.8 mm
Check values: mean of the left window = 3.1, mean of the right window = 2.87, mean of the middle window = 1.91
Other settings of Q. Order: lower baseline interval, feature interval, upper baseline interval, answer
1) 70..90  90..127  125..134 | 3.6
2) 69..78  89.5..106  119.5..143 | 6.0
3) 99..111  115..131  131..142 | -1.5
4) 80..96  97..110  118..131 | -0.3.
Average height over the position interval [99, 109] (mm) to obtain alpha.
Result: 2.75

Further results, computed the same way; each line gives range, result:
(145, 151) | 3.43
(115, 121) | 3.59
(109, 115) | 3.44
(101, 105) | 2.67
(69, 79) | 2.81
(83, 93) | 1.73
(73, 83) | 2.68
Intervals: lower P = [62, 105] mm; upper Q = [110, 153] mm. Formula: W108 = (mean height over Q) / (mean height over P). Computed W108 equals 1.43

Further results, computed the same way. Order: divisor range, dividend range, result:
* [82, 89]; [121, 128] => 1.83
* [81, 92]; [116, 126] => 1.89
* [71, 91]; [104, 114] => 1.40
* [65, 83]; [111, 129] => 1.21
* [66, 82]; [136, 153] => 1.19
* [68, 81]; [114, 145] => 1.25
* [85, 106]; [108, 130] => 1.82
